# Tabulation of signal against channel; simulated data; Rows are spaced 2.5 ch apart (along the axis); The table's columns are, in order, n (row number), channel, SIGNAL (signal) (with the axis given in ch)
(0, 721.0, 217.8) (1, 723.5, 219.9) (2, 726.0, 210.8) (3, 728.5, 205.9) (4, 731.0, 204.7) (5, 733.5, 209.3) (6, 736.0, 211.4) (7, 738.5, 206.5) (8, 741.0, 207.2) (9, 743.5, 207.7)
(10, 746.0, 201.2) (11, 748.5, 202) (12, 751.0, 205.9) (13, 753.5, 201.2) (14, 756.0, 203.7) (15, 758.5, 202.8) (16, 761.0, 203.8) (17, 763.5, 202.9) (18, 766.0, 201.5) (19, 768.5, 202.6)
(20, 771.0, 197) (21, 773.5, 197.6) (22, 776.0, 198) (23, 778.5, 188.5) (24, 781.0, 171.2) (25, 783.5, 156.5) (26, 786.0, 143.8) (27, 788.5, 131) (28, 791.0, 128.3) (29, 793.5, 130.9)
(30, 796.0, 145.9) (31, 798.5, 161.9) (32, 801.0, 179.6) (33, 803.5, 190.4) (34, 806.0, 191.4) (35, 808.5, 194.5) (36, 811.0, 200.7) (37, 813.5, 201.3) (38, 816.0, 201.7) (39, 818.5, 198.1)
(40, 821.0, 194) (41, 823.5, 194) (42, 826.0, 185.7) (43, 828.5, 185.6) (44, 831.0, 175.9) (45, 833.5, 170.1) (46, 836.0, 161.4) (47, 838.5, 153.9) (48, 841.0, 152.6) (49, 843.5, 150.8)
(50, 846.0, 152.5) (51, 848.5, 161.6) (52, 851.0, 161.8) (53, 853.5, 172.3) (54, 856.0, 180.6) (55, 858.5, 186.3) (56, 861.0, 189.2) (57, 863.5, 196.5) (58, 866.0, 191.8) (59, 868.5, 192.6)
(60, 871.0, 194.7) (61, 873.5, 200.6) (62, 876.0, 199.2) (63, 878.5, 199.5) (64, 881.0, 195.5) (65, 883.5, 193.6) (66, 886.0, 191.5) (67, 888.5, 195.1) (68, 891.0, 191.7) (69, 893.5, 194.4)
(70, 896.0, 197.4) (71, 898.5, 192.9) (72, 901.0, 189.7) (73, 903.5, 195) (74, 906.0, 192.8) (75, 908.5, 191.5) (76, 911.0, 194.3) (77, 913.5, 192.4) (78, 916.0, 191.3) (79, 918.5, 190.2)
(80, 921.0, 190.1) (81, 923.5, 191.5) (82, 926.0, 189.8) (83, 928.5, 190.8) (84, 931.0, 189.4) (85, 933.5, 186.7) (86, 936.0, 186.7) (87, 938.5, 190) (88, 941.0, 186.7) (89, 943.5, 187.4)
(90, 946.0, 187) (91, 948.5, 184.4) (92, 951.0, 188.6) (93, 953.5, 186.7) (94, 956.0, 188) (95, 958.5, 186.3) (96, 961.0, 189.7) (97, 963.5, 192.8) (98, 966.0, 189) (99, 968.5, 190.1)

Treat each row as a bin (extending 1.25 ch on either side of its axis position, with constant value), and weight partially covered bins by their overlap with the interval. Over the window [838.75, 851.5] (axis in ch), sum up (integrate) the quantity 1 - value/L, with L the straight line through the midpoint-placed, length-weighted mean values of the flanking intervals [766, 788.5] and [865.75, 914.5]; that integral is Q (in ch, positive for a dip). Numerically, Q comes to 2.3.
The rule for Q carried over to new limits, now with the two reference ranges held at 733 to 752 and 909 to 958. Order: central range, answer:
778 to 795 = 4.5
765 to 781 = 0.6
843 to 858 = 2.4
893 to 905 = -0.1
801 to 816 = 0.4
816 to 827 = 0.3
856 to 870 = 0.4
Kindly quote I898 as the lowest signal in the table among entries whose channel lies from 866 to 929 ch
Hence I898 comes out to 189.7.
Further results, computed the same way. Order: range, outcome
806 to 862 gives 150.8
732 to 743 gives 206.5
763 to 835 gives 128.3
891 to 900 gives 191.7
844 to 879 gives 152.5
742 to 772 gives 197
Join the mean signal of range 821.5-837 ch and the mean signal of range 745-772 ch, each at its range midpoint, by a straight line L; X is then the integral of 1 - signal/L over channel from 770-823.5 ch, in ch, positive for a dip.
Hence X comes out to 3.7 ch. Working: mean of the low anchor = 202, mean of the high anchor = 180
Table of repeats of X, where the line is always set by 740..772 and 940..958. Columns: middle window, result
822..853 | 4.55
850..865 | 1.00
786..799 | 3.98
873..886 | -0.28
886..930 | -0.46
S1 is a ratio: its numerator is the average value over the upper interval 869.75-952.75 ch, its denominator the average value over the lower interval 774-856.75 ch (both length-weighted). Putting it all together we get 1.1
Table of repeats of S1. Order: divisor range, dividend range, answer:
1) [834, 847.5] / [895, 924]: 1.24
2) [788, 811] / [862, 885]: 1.19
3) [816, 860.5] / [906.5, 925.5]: 1.10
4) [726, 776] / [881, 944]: 0.94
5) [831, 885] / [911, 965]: 1.06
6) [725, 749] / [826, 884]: 0.87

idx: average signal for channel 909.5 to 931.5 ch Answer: 191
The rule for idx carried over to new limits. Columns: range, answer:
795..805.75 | 172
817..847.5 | 173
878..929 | 193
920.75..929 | 191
